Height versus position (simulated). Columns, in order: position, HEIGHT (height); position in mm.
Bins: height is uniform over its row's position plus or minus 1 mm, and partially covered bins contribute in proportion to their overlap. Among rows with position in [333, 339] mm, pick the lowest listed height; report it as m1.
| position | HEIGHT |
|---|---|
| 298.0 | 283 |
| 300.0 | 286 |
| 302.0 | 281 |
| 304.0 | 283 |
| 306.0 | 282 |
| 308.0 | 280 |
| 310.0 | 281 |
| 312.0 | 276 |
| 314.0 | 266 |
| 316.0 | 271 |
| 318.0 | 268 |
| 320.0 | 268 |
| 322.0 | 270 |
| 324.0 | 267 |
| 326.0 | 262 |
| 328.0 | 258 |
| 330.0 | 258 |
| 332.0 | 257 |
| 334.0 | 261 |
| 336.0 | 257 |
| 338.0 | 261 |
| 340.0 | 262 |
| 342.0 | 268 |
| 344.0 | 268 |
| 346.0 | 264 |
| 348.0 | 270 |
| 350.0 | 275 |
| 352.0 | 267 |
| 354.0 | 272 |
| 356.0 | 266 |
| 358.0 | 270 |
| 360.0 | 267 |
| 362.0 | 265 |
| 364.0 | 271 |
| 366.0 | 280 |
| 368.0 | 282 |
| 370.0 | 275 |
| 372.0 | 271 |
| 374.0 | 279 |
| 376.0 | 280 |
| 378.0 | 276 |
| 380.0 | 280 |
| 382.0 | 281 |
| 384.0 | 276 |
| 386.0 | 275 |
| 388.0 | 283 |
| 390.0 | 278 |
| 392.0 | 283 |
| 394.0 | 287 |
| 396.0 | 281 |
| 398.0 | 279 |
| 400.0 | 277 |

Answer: 257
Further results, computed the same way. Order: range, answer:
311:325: 266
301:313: 276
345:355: 264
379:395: 275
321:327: 262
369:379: 271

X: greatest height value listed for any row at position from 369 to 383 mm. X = 281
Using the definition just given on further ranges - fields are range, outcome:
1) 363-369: 282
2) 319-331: 270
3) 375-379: 280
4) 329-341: 262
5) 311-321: 276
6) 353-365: 272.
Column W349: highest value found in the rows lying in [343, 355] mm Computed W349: 275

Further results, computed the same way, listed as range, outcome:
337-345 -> 268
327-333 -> 258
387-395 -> 287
